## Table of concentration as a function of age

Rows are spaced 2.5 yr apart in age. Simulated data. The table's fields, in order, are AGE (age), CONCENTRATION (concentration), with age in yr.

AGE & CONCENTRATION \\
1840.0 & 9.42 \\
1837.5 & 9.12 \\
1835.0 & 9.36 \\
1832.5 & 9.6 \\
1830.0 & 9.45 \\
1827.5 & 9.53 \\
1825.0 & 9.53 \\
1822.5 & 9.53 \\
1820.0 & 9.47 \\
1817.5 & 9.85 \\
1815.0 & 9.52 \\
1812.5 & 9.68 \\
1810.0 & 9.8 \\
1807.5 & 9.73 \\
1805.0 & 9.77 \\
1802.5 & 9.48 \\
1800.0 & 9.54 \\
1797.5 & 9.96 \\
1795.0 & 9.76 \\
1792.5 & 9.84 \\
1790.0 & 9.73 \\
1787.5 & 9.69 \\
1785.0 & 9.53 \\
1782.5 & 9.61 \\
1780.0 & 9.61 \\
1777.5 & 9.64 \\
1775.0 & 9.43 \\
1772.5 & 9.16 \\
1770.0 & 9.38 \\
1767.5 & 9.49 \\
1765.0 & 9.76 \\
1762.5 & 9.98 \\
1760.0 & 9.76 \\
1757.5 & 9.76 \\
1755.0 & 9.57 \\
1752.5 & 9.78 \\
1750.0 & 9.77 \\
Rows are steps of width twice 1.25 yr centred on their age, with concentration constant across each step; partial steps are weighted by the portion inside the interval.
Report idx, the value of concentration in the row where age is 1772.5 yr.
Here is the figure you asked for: 9.16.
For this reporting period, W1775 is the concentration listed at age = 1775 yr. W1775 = 9.43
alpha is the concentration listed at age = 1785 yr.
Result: 9.53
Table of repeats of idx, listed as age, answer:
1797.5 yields 9.96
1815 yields 9.52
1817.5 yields 9.85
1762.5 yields 9.98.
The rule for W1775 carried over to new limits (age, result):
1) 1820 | 9.47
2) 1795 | 9.76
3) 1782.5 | 9.61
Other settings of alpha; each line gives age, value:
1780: 9.61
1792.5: 9.84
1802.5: 9.48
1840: 9.42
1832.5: 9.6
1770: 9.38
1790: 9.73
